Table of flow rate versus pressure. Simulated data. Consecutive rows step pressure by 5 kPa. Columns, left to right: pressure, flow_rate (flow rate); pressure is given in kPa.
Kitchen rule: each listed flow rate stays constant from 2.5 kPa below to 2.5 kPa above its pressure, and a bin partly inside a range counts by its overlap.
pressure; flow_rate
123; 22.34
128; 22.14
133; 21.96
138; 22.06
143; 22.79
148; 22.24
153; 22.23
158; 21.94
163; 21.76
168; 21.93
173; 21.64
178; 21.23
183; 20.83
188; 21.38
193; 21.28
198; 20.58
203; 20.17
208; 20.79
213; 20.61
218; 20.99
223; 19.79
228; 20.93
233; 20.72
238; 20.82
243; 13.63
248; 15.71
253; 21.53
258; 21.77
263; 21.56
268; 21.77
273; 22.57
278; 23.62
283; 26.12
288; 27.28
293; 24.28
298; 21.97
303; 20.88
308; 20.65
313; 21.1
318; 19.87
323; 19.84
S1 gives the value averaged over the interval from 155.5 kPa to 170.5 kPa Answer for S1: 21.9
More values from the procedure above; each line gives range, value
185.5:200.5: 21.1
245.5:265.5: 20.1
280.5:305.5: 24.1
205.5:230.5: 20.6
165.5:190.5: 21.4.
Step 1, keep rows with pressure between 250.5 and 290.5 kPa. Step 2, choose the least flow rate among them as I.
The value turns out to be 21.53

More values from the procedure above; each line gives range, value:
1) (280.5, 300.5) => 21.97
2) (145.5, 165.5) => 21.76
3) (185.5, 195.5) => 21.28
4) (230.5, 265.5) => 13.63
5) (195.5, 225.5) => 19.79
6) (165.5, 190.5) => 20.83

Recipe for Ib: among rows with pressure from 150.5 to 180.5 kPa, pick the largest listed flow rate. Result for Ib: 22.23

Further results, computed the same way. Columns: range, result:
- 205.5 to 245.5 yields 20.99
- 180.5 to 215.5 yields 21.38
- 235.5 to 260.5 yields 21.77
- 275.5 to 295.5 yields 27.28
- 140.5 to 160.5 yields 22.79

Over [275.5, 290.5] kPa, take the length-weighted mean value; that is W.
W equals 25.7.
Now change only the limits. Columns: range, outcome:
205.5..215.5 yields 20.7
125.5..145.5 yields 22.2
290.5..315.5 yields 21.8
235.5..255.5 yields 17.9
